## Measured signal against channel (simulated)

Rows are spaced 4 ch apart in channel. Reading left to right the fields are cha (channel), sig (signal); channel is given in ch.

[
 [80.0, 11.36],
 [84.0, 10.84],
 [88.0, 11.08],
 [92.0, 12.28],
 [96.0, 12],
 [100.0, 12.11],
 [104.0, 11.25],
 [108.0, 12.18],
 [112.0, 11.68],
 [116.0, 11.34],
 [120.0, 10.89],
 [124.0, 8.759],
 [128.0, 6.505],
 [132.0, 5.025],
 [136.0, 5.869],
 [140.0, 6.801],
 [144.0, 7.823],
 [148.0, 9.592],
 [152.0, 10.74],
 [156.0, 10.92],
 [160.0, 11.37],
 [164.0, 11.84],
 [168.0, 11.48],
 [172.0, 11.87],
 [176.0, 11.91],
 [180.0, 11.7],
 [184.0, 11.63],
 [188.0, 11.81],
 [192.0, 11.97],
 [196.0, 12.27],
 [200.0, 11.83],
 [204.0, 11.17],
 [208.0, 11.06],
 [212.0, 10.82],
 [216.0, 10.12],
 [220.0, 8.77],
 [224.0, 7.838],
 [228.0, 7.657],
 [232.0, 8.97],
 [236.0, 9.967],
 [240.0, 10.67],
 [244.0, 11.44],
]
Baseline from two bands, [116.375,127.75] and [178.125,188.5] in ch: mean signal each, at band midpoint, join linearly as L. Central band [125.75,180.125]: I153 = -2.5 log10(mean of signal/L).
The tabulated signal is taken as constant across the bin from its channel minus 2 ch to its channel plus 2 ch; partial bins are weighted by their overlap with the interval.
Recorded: 0.14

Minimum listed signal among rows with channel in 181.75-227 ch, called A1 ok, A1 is 7.838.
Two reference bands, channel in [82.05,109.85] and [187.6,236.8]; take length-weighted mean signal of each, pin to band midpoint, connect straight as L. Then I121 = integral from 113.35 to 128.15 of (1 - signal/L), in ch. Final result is 2.0 ch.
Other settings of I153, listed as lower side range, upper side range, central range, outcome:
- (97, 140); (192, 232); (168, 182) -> -0.19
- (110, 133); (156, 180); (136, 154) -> 0.24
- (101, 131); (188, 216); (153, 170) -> -0.05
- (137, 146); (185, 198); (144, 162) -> -0.24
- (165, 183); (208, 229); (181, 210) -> -0.11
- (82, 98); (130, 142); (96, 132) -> -0.19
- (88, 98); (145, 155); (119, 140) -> 0.44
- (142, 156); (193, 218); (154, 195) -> -0.13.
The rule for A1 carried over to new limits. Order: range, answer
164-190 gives 11.48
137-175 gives 6.801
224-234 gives 7.657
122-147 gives 5.025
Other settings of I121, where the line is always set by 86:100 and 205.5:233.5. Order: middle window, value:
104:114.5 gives -0.23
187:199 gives -2.60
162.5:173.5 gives -1.44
